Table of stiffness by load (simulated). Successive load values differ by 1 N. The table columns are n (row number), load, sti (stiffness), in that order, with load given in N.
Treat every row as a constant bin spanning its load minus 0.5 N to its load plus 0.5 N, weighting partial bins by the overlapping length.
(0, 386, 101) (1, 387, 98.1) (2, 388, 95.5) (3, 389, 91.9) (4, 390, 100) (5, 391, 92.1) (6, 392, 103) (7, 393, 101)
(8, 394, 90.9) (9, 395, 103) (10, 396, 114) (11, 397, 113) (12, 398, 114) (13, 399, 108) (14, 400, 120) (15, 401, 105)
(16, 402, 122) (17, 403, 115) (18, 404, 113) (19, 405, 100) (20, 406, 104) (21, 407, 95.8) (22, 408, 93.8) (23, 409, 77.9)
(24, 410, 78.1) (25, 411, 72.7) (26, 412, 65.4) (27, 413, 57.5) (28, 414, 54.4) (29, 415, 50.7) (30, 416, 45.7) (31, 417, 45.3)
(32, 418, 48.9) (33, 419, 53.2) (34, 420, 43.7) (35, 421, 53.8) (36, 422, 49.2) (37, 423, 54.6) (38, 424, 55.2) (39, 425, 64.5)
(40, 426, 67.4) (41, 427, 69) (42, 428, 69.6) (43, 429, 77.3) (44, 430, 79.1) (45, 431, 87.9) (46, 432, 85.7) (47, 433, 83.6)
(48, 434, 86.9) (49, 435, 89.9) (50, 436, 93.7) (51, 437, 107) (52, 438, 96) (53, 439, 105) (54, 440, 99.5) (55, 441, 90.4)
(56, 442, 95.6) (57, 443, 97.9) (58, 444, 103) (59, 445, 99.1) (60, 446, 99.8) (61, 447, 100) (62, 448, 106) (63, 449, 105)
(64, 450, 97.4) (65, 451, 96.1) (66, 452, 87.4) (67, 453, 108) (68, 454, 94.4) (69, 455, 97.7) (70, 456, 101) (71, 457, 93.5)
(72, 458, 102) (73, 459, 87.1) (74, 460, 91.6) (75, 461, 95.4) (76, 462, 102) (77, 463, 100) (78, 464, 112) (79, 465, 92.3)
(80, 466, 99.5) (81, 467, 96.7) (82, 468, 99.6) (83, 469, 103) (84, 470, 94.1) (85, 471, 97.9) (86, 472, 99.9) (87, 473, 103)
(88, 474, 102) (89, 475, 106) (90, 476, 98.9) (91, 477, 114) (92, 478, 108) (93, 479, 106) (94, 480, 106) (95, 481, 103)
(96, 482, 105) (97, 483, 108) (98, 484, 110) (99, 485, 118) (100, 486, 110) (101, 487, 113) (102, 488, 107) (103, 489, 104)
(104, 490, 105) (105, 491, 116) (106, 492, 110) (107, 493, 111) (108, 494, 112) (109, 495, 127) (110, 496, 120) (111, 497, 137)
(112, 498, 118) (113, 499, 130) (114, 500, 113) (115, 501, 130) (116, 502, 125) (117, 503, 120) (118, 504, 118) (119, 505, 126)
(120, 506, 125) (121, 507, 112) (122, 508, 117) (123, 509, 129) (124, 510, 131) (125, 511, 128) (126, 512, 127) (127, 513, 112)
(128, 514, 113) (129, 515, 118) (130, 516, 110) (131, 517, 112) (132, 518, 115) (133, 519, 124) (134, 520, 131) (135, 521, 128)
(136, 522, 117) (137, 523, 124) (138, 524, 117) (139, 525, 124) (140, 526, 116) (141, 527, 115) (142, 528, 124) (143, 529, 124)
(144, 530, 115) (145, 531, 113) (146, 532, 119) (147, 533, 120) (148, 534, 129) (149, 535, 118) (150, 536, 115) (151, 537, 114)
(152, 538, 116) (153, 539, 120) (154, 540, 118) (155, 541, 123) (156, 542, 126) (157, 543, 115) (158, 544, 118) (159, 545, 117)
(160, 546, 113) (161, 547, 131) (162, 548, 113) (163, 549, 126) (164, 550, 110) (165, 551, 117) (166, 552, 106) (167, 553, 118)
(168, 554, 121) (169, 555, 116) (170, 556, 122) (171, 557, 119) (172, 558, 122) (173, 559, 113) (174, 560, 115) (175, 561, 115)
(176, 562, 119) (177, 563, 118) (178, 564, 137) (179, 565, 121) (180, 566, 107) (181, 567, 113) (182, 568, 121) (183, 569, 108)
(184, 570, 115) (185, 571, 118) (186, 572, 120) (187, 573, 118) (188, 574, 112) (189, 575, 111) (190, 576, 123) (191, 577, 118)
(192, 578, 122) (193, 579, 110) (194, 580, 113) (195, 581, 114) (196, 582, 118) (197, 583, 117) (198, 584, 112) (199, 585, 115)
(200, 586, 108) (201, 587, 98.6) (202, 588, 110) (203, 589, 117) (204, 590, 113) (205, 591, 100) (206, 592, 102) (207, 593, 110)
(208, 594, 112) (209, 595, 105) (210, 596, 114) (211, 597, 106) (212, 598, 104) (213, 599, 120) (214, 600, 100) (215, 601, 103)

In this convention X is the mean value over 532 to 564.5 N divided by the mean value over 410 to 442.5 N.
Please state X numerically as 1.65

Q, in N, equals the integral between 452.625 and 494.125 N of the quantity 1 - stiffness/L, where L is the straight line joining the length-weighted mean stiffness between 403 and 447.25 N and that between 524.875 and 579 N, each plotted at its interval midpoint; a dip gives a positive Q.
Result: -4.2 N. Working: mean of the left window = 78.9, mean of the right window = 118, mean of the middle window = 103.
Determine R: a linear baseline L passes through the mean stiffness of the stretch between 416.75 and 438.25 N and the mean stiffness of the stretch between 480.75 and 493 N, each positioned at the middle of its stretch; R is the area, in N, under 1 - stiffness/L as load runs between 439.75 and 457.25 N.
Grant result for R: -2.9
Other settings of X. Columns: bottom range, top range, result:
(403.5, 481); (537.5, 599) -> 1.31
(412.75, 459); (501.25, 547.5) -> 1.47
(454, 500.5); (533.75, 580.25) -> 1.11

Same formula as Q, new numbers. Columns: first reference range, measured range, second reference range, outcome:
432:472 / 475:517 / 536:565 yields -3.5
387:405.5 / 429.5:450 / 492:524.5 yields 2.9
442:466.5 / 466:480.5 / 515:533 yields 0.3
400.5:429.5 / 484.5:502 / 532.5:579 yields -3.4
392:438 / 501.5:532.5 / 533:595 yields -4.4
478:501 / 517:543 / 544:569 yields -0.9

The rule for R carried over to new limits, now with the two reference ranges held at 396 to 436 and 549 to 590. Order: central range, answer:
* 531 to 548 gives -1.6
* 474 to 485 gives -1.4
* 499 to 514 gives -3.2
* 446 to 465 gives -2.1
